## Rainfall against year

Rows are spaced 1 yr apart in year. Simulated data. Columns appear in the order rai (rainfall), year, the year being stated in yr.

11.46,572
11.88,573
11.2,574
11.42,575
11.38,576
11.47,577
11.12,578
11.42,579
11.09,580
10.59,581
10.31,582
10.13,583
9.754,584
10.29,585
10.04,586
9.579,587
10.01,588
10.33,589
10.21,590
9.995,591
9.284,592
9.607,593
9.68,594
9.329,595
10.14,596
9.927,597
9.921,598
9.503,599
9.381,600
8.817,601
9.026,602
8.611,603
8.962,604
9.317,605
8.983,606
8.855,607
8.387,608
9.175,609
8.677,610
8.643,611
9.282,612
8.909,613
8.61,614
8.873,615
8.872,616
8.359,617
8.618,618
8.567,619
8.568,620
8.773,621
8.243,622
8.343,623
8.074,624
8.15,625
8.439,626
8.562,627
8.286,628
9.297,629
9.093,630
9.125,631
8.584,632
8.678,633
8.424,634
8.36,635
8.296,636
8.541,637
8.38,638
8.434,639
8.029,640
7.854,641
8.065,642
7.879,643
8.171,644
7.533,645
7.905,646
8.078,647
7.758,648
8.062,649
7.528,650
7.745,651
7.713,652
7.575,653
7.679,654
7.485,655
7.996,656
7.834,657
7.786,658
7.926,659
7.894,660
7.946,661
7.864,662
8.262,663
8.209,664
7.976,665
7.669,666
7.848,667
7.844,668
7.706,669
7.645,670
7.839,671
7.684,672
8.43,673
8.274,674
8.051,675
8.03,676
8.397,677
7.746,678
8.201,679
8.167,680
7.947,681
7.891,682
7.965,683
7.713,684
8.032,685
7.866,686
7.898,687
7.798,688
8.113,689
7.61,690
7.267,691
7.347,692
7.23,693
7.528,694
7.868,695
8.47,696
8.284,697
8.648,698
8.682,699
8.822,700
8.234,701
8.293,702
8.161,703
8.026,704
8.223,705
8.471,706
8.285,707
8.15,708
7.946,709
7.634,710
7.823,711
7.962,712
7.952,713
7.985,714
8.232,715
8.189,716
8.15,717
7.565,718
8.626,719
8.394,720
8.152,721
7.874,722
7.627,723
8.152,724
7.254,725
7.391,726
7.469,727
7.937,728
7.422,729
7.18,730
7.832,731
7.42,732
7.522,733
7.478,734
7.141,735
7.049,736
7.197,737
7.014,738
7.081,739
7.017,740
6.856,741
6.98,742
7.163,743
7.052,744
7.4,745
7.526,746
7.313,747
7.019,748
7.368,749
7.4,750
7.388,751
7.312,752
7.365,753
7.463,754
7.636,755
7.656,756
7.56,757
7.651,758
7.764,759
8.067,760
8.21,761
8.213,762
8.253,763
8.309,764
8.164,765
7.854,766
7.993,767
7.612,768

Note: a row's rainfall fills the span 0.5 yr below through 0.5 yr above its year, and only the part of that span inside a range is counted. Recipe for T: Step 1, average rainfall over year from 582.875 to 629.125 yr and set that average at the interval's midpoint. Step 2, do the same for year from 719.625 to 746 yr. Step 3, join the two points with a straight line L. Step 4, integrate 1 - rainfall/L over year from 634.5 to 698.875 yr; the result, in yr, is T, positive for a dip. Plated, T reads 2.8 yr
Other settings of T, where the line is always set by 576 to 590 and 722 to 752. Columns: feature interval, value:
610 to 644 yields 3.8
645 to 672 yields 3.4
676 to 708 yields 0.8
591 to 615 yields 2.1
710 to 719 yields -0.2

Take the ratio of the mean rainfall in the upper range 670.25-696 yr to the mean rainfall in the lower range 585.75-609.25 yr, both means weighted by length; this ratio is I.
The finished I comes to 0.8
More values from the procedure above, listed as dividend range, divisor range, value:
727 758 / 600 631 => 0.84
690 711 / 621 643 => 0.96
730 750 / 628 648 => 0.87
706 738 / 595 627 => 0.88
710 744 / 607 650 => 0.90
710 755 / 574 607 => 0.75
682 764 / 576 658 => 0.87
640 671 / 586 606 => 0.82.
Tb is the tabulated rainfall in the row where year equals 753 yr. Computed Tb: 7.365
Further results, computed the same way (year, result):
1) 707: 8.285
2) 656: 7.996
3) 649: 8.062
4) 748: 7.019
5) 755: 7.636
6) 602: 9.026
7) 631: 9.125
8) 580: 11.09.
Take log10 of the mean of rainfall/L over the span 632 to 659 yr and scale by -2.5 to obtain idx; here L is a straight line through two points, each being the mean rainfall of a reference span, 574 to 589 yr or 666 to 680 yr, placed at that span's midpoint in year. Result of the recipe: 0.10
